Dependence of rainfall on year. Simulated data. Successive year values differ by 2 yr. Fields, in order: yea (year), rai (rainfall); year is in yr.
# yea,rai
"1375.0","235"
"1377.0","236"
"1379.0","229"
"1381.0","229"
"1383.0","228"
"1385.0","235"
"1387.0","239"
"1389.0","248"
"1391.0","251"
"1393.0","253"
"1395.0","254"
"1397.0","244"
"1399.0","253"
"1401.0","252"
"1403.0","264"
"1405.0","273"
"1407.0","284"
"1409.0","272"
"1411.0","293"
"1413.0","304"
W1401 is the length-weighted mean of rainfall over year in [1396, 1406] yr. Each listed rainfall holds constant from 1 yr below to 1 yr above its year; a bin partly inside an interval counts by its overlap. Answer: 257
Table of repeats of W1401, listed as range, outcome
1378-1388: 232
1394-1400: 250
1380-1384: 228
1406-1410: 278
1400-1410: 269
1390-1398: 250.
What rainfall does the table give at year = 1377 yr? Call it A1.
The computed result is 236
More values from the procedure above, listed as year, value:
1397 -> 244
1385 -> 235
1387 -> 239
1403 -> 264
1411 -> 293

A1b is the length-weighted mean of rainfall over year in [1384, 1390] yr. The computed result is 241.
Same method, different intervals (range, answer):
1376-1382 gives 231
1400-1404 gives 258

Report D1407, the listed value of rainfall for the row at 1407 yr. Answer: 284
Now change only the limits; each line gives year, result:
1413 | 304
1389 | 248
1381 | 229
